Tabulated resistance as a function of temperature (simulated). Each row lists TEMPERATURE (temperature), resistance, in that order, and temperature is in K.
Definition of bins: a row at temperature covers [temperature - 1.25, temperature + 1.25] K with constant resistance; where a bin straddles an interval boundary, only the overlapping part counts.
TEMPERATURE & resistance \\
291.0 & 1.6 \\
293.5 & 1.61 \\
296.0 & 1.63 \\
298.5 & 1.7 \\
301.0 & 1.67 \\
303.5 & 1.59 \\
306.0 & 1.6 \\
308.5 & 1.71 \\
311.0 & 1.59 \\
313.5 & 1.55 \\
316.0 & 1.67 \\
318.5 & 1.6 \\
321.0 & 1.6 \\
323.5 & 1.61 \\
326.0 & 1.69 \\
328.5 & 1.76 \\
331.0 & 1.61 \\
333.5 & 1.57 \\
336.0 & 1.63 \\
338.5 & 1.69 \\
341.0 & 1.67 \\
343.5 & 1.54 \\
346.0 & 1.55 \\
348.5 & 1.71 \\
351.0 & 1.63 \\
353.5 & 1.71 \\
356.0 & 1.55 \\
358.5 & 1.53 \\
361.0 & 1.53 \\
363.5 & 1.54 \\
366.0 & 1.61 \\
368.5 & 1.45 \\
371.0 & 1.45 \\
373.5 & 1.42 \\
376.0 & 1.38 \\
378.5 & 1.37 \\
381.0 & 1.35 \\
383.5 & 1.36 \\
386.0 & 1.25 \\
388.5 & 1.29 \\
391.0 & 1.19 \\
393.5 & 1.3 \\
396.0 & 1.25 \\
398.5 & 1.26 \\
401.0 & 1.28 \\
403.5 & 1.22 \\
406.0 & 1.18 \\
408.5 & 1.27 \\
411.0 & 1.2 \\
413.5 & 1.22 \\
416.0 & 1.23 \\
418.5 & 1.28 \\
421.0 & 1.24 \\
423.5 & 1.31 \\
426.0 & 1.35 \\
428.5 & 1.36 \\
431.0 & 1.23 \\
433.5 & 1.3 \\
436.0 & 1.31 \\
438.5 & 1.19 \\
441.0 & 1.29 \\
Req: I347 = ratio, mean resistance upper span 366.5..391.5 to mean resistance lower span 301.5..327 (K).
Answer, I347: 0.84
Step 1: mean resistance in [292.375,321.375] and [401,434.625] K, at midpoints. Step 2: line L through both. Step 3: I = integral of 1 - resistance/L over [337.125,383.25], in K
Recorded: -2.6 K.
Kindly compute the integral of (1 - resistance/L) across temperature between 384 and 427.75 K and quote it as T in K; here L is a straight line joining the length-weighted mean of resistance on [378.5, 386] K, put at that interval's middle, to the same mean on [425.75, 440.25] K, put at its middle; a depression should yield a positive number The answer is 1.9 K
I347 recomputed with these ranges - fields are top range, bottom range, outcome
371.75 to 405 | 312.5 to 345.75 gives 0.80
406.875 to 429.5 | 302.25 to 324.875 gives 0.79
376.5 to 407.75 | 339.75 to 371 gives 0.81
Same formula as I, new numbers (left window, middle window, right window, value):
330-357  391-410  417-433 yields 2.00 K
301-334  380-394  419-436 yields 1.30 K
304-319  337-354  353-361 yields -0.57 K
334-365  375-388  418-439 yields 1.23 K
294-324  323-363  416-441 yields -2.45 K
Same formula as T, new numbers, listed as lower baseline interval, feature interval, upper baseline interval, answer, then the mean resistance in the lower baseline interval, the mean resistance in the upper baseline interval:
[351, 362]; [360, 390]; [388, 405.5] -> 0.42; 1.59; 1.25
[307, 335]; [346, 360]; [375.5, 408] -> -1.37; 1.63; 1.28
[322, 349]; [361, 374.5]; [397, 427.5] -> -0.20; 1.64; 1.25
